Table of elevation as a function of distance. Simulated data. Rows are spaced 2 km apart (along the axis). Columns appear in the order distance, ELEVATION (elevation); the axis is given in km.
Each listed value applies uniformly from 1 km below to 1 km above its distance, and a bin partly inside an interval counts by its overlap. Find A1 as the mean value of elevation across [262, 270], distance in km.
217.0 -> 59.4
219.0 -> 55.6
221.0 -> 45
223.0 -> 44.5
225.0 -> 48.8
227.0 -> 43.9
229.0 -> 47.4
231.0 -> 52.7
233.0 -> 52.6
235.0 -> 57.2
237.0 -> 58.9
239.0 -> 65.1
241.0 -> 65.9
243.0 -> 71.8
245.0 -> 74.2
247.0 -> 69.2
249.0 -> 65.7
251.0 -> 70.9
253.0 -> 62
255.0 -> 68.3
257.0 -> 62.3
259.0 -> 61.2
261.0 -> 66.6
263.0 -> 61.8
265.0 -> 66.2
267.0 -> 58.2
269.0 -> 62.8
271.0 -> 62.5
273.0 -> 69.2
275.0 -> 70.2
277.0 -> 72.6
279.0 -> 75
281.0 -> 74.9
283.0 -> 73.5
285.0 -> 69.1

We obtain 62.2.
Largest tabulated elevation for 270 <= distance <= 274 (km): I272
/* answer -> 69.2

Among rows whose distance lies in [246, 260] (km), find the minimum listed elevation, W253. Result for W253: 61.2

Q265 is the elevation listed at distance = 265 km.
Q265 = 66.2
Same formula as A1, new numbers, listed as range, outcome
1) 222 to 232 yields 47.5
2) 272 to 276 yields 69.7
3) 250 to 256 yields 67.1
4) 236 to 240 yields 62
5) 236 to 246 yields 67.2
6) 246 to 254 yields 67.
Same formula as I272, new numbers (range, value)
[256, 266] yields 66.6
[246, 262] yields 70.9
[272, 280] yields 75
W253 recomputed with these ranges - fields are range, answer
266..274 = 58.2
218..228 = 43.9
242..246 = 71.8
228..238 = 47.4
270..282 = 62.5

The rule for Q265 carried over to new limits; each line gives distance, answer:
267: 58.2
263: 61.8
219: 55.6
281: 74.9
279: 75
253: 62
